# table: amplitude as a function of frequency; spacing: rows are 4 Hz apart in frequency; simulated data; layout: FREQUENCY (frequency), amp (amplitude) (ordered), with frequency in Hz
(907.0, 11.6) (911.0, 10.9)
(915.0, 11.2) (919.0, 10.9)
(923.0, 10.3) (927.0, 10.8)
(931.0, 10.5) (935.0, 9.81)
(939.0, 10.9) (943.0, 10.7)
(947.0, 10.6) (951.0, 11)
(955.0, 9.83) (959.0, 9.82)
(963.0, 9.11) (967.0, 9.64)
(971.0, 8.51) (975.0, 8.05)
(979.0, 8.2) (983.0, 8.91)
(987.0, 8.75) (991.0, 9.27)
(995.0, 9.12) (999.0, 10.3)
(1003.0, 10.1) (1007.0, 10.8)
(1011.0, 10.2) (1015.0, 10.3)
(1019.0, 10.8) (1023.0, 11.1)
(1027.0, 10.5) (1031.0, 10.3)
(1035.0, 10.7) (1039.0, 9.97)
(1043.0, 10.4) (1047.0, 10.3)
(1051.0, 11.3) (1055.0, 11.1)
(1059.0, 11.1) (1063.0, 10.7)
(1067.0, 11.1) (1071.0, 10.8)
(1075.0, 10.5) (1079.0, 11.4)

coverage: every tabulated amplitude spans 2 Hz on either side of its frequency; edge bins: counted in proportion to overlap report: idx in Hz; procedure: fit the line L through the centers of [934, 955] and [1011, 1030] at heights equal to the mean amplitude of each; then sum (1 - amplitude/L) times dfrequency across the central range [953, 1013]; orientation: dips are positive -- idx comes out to 6.9 Hz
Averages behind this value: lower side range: 10.6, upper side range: 10.6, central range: 9.37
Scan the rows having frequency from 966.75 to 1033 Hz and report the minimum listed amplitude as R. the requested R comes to 8.05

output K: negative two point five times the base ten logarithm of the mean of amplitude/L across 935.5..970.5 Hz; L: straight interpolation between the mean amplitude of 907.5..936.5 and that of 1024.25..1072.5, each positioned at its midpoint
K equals 0.06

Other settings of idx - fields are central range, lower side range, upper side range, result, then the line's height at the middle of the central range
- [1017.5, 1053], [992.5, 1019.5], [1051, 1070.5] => 0.1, 10.6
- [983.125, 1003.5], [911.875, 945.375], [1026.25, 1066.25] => 2.4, 10.7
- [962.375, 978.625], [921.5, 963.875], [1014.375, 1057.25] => 2.6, 10.4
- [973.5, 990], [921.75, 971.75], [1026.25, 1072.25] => 2.9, 10.3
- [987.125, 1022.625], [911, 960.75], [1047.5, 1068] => 2.4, 10.8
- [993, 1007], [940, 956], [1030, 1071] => 0.9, 10.7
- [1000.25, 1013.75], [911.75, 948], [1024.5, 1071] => 0.4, 10.7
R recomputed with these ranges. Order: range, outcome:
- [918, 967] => 9.11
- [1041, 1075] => 10.3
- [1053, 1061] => 11.1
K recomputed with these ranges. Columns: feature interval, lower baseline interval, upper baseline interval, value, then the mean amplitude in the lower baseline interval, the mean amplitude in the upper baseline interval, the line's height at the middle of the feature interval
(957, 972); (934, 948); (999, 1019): 0.13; 10.5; 10.4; 10.5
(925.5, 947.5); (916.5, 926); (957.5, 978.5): -0.05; 10.7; 8.95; 10.1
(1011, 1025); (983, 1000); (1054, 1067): -0.08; 9.25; 11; 9.91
